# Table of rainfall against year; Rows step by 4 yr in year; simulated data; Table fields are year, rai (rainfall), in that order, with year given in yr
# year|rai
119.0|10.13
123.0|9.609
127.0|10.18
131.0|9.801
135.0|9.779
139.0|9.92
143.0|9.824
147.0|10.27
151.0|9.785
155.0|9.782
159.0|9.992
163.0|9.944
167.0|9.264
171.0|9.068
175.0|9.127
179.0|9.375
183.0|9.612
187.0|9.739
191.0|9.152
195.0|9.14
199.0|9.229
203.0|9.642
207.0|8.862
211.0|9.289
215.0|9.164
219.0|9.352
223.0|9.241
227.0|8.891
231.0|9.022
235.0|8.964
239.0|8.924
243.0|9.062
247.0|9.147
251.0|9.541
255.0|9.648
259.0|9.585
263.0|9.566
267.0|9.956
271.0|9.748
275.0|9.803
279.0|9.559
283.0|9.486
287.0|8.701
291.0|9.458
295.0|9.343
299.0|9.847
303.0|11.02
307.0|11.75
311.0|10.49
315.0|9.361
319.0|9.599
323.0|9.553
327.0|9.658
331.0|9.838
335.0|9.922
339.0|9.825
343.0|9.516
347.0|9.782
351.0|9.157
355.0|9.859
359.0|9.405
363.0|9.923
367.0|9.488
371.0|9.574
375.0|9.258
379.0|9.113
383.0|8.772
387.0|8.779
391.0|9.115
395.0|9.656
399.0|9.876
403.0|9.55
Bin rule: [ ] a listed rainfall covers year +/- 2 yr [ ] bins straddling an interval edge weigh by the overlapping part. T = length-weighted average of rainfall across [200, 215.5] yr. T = 9.25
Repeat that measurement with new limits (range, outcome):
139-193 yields 9.62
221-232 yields 9.05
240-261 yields 9.37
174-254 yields 9.23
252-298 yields 9.54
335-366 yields 9.65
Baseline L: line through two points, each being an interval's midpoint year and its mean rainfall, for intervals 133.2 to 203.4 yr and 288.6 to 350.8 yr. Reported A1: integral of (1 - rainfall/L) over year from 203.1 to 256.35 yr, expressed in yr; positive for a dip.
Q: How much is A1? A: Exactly 2.97 yr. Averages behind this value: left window 9.59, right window 9.9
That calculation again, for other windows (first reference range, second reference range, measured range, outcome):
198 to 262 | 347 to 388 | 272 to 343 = -3.96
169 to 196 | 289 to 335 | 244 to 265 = 0.47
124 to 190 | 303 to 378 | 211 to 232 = 1.26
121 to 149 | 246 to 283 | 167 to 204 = 1.77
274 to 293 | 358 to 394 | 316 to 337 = -0.82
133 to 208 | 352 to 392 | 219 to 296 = 0.91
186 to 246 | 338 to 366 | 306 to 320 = -1.11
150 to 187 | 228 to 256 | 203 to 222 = 0.20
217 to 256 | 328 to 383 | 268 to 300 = -0.59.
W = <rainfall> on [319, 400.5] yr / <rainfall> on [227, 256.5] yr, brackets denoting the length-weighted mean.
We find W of 1.04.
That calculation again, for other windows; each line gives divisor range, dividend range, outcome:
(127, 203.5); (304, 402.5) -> 1.00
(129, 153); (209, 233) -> 0.93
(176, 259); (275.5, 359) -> 1.06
